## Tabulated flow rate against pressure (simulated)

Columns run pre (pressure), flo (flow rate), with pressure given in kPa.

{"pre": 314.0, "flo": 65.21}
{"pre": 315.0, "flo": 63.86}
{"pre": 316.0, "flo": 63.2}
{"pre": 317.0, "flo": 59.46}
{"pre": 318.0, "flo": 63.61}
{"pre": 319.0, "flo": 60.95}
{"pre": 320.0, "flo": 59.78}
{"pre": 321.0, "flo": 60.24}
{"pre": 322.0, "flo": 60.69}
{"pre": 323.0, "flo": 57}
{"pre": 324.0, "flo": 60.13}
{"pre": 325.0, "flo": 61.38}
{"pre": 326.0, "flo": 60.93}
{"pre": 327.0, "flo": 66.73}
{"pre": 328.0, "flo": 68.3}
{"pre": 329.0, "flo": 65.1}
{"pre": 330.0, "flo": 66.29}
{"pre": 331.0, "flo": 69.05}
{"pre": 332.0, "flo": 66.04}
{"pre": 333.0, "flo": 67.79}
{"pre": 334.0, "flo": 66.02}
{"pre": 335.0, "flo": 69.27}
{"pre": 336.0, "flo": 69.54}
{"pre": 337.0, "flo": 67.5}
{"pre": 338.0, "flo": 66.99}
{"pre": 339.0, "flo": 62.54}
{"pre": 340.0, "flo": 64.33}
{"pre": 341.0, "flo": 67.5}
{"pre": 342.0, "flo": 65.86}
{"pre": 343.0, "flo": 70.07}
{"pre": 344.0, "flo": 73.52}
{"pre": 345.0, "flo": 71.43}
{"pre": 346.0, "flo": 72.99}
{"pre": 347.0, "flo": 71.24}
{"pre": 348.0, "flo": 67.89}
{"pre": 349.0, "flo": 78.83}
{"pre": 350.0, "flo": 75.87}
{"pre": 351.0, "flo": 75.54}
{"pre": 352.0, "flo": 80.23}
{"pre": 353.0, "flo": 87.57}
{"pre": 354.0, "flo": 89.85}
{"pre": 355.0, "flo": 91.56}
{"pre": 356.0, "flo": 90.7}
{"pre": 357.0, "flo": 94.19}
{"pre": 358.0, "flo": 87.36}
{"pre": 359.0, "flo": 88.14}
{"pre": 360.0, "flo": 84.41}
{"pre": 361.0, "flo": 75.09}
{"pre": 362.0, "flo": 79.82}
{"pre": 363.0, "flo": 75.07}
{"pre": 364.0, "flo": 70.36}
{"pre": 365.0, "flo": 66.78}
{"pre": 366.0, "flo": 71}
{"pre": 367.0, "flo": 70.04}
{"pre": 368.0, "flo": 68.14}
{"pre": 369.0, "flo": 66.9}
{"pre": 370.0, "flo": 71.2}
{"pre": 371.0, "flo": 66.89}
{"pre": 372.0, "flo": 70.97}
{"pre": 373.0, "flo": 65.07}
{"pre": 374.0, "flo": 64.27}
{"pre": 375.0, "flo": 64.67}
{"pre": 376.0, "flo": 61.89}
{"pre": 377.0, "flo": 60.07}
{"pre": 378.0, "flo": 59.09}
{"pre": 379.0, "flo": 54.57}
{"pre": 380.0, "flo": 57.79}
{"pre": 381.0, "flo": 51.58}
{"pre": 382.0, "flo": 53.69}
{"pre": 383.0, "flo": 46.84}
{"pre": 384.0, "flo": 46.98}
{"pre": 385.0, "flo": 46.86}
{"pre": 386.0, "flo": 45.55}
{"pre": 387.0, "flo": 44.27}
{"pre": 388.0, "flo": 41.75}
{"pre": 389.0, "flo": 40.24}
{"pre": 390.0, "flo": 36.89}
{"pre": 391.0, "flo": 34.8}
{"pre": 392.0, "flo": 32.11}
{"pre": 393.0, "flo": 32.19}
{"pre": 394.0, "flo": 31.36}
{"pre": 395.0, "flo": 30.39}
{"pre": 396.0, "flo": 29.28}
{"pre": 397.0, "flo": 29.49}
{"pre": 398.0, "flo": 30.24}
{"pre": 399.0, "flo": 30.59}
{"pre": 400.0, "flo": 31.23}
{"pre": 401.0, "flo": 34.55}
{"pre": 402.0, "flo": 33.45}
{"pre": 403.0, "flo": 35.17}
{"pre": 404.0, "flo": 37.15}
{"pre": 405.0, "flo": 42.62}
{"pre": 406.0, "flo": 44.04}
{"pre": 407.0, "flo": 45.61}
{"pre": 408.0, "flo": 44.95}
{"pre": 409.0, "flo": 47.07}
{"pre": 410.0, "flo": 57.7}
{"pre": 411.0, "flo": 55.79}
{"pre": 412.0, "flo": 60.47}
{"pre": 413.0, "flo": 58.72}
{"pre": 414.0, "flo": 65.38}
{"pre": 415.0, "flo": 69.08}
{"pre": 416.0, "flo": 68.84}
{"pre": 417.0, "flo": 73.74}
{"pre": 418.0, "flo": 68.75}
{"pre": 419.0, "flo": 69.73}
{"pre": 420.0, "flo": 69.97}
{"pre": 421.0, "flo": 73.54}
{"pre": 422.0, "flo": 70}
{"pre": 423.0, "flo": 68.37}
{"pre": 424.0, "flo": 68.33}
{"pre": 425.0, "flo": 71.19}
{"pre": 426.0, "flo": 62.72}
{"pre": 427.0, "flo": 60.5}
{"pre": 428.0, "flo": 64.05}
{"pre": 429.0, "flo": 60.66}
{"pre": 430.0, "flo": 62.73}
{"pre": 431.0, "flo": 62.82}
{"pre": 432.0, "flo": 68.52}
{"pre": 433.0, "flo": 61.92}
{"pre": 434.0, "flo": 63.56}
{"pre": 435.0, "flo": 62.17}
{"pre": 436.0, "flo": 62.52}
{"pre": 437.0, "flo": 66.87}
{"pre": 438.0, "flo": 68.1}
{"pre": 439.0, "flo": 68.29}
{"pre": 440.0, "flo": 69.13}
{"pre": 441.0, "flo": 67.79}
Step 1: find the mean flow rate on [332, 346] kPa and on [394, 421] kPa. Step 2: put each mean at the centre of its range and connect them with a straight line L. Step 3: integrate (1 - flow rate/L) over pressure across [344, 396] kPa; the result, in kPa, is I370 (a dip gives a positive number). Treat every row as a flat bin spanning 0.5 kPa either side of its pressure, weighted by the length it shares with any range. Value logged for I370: -3.2 kPa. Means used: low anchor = 68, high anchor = 48.8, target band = 63.7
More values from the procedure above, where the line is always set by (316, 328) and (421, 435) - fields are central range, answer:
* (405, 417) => 1.54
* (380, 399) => 7.26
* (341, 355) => -3.01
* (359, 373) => -2.09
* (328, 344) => -1.36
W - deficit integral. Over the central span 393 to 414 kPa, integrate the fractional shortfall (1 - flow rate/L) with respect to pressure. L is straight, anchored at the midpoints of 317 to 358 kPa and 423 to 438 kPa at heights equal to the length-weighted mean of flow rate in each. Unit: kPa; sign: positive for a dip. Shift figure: 8.00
